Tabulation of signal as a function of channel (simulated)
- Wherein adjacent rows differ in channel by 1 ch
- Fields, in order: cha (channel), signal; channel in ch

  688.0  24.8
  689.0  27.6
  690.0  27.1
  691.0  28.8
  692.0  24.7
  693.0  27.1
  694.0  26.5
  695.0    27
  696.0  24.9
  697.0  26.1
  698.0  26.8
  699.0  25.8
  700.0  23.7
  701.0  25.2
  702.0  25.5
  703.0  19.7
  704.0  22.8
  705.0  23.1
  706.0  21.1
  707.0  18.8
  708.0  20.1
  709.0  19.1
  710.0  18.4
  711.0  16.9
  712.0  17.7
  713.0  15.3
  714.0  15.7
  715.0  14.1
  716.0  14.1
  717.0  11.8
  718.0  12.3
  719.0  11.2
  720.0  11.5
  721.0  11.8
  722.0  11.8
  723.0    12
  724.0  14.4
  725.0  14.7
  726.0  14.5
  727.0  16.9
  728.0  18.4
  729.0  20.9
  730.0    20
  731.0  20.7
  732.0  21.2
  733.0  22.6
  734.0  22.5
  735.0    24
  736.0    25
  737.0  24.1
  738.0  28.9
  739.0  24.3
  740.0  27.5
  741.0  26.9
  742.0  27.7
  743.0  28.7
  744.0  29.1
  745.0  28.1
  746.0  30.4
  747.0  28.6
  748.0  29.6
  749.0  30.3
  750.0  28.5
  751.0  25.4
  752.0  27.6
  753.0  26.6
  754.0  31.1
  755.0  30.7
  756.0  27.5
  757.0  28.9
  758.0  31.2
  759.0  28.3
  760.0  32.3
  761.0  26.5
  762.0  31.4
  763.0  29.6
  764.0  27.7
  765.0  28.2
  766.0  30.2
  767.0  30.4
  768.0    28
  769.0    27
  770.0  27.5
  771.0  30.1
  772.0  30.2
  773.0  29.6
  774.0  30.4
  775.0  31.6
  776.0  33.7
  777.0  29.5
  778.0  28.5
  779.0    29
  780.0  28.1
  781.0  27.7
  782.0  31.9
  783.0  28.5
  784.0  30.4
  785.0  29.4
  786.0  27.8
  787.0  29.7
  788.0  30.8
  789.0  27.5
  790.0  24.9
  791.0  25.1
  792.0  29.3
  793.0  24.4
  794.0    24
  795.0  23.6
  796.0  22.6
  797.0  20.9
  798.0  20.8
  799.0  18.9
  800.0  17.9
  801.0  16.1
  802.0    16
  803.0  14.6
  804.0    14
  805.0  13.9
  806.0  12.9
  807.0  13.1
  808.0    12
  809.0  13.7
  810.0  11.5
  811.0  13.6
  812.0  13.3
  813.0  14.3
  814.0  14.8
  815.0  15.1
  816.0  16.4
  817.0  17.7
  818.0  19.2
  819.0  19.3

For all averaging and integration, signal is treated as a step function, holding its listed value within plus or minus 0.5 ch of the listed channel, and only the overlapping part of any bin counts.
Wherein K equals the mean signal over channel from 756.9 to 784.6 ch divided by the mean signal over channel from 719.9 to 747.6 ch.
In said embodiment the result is 1.35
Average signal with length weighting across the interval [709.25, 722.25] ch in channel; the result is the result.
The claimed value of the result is 14.2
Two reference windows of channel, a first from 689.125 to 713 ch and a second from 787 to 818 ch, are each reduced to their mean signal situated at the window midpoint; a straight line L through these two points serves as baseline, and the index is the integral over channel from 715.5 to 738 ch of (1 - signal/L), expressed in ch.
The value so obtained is 4.7 ch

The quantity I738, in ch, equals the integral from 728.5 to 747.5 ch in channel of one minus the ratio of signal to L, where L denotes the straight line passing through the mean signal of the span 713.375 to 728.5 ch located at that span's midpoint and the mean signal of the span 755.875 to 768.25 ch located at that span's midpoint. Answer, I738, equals -4.8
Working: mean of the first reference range 13.7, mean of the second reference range 29.3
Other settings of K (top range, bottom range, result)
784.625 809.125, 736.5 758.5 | 0.74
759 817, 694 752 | 1.11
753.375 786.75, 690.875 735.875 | 1.51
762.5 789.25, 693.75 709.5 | 1.25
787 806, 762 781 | 0.73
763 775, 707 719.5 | 1.86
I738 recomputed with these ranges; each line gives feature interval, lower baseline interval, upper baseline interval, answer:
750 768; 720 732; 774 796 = -4.84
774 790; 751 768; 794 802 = -3.80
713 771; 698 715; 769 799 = 1.03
